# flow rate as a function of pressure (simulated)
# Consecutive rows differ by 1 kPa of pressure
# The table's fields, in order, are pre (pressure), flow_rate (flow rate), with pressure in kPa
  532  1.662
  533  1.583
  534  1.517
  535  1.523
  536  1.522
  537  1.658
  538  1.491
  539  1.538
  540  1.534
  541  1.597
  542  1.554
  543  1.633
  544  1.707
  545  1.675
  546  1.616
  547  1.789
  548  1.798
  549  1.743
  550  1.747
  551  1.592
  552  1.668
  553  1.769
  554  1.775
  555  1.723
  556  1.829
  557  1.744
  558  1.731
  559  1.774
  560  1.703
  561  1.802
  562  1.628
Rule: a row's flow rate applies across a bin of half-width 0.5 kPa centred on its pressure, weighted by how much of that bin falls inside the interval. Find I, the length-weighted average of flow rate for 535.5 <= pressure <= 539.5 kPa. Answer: 1.55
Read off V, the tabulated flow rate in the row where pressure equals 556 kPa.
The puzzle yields 1.829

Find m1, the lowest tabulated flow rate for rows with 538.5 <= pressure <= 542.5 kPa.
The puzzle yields 1.534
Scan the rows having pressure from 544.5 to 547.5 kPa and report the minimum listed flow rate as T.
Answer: 1.616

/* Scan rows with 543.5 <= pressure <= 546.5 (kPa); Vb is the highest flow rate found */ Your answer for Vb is 1.707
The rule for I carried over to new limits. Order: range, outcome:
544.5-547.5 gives 1.69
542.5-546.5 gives 1.66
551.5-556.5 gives 1.75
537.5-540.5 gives 1.52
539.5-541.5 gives 1.57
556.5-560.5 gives 1.74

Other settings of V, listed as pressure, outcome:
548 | 1.798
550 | 1.747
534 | 1.517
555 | 1.723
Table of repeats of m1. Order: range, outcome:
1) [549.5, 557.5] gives 1.592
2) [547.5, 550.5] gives 1.743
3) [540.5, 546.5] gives 1.554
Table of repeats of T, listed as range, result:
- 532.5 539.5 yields 1.491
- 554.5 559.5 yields 1.723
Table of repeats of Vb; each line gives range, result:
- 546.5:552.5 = 1.798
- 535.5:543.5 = 1.658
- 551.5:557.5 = 1.829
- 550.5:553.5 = 1.769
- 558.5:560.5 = 1.774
